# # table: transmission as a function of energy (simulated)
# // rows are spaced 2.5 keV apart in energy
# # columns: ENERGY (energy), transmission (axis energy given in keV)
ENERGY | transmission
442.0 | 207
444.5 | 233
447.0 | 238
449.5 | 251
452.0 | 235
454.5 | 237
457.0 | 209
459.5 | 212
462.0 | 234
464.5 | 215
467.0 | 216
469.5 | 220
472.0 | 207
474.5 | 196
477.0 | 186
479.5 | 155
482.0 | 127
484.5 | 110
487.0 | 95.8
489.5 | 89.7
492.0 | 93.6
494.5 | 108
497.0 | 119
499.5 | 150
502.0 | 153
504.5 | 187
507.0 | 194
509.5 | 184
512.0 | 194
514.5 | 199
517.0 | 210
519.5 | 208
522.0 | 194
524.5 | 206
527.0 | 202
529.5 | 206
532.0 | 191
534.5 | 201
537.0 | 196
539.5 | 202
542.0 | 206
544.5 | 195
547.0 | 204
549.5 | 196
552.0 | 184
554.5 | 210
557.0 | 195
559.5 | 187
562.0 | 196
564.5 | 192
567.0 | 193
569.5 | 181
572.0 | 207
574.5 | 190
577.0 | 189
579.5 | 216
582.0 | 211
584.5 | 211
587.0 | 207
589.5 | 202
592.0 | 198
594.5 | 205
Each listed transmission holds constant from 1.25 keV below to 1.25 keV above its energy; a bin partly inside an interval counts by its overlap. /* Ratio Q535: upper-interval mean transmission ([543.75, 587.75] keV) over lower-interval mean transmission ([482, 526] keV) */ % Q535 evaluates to 1.25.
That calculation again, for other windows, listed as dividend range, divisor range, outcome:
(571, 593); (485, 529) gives 1.24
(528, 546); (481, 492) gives 1.92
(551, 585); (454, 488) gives 1.06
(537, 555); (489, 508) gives 1.44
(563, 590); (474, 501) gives 1.56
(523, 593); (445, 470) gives 0.88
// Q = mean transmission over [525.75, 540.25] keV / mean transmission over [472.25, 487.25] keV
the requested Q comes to 1.31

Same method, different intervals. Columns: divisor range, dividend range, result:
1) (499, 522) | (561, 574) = 1.03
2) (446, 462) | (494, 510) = 0.68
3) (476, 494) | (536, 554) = 1.64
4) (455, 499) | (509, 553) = 1.20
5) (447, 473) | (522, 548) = 0.89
